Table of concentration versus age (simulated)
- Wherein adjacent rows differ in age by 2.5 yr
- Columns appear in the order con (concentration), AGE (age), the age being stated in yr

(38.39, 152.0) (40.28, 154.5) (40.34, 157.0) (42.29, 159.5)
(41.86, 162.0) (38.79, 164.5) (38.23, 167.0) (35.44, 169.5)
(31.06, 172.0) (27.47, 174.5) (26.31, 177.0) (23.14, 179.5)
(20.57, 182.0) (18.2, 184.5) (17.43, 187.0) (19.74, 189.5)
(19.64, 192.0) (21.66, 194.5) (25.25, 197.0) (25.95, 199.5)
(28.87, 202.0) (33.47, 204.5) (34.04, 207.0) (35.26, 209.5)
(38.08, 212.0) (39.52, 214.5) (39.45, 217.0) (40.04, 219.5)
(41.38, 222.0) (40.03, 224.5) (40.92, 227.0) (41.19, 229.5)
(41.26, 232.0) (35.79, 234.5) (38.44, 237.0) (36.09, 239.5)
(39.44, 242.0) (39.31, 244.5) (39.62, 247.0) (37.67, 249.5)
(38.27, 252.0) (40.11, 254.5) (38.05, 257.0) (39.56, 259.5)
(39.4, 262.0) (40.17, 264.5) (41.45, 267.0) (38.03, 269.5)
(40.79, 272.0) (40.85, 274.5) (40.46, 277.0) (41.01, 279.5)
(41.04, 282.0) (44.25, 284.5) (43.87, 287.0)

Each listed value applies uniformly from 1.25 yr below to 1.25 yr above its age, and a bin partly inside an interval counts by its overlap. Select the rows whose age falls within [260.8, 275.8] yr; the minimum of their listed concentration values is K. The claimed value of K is 38.03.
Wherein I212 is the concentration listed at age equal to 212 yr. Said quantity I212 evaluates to 38.08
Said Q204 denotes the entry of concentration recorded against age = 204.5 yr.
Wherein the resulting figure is 33.47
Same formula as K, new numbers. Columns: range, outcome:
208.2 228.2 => 35.26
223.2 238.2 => 35.79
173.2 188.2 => 17.43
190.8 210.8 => 19.64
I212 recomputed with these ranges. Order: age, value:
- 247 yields 39.62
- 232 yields 41.26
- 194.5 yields 21.66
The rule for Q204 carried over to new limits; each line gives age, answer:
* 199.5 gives 25.95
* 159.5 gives 42.29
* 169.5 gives 35.44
